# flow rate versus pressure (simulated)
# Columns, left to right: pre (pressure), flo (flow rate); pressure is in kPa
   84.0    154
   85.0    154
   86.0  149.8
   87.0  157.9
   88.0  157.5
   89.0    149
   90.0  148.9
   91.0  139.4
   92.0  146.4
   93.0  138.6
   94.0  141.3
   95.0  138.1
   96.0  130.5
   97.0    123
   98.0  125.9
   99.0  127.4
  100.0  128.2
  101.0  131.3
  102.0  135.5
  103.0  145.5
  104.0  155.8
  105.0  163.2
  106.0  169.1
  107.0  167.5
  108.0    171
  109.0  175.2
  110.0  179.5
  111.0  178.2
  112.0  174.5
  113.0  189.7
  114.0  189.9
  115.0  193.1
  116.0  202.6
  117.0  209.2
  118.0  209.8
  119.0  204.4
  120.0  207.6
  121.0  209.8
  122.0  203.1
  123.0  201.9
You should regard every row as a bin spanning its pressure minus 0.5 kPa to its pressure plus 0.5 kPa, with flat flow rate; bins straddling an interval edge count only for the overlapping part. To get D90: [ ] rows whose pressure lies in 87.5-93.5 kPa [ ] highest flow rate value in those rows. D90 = 157.5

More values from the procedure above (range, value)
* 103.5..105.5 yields 163.2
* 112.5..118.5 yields 209.8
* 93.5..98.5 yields 141.3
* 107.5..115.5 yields 193.1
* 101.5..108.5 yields 171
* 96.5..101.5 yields 131.3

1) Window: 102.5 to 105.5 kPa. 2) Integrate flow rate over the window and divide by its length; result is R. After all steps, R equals 155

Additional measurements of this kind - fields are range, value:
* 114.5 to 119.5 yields 204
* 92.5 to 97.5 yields 134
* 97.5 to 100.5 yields 127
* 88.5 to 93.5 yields 144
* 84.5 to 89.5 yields 154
